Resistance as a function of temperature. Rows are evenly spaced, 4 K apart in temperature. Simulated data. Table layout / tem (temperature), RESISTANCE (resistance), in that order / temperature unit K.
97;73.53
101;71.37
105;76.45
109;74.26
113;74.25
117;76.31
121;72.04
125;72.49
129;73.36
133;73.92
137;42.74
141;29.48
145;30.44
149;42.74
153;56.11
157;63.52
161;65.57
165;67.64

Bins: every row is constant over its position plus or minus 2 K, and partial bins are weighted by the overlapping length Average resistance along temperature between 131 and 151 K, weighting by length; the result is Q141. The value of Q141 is 43.9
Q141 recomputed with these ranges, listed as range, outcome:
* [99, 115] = 74.1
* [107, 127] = 73.9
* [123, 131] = 72.9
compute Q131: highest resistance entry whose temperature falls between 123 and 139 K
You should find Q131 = 73.92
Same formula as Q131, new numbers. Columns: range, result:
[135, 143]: 42.74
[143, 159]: 63.52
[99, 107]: 76.45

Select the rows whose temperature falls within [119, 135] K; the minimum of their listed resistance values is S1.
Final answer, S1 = 72.04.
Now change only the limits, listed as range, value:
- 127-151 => 29.48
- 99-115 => 71.37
